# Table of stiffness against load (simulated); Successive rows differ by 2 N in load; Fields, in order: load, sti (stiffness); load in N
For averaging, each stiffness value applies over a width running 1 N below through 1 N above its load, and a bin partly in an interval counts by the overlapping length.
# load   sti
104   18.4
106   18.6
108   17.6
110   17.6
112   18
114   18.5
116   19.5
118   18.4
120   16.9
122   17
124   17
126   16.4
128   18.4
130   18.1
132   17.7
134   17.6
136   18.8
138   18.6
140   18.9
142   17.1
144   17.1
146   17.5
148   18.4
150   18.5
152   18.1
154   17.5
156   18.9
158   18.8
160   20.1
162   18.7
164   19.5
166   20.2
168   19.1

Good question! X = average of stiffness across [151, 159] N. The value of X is 18.3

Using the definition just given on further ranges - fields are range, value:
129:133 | 17.9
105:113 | 18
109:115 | 18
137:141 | 18.8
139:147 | 17.6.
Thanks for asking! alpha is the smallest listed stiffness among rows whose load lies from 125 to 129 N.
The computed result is 16.4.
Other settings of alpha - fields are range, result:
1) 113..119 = 18.4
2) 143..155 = 17.1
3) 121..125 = 17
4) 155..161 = 18.8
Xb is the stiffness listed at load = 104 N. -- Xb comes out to 18.4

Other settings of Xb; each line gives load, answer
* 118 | 18.4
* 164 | 19.5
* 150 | 18.5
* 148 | 18.4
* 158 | 18.8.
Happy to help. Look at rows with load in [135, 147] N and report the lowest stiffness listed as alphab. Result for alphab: 17.1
